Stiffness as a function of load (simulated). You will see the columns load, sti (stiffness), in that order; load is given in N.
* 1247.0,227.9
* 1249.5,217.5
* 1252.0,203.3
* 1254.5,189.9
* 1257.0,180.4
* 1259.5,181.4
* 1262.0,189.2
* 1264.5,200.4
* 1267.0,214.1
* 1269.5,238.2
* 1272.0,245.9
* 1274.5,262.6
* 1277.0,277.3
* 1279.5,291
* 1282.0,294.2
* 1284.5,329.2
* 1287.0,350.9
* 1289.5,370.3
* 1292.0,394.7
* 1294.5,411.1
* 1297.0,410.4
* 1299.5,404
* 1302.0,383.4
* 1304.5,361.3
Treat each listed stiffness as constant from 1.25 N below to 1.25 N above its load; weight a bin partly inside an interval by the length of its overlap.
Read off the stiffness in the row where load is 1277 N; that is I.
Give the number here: 277.3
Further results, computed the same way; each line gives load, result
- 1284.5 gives 329.2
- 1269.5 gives 238.2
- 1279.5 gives 291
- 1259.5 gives 181.4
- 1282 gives 294.2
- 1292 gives 394.7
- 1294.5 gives 411.1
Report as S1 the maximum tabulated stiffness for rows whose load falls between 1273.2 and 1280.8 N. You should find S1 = 291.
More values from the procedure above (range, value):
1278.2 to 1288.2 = 350.9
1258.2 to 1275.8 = 262.6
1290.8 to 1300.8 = 411.1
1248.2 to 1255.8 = 217.5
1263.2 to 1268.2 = 214.1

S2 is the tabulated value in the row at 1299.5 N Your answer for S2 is 404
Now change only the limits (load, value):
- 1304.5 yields 361.3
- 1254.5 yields 189.9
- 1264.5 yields 200.4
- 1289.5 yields 370.3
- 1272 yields 245.9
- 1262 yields 189.2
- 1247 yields 227.9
